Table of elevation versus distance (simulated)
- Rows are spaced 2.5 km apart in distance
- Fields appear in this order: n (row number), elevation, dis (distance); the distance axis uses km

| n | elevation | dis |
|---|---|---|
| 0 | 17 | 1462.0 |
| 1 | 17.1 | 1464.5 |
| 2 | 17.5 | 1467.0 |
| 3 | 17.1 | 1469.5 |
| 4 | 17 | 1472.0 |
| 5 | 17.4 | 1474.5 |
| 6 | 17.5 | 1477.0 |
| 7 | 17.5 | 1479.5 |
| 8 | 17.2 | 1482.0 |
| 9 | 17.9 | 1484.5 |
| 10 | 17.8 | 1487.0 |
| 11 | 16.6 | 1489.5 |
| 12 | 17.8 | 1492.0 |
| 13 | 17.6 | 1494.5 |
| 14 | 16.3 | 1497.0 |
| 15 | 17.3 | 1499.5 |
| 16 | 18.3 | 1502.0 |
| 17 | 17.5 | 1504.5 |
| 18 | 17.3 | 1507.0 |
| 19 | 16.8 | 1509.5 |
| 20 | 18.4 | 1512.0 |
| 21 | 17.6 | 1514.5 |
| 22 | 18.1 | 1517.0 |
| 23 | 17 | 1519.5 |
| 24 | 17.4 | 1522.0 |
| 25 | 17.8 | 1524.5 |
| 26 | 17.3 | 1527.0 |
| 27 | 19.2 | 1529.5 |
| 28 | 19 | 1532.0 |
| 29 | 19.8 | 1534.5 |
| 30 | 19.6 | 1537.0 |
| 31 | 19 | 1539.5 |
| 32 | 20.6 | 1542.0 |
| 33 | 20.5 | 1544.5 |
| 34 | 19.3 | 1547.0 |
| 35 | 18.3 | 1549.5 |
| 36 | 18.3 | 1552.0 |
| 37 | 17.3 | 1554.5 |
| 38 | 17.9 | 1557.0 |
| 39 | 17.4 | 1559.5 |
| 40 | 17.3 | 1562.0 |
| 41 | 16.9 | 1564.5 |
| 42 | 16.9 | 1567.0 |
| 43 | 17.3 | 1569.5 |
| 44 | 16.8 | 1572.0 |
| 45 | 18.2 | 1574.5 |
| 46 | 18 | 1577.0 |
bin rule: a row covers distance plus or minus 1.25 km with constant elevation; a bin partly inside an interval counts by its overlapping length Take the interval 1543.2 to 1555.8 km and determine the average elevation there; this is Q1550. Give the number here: 18.7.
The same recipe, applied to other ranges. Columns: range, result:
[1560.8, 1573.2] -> 17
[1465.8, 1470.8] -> 17.3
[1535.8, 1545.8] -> 19.9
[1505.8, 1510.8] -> 17.1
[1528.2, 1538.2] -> 19.4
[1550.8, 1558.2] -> 17.8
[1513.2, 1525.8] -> 17.6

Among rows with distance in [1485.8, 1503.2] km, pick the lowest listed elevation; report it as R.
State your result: 16.3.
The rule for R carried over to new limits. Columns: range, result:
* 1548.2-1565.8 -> 16.9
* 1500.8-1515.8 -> 16.8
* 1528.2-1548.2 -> 19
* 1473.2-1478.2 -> 17.4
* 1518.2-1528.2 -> 17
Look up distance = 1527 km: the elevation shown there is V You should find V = 17.3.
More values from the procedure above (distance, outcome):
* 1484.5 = 17.9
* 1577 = 18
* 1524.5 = 17.8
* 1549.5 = 18.3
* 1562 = 17.3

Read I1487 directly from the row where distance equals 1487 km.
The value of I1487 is 17.8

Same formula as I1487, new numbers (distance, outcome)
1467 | 17.5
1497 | 16.3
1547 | 19.3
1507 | 17.3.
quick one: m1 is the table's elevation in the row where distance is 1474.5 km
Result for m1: 17.4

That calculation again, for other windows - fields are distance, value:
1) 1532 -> 19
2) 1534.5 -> 19.8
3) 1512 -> 18.4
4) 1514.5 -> 17.6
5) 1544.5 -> 20.5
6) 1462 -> 17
